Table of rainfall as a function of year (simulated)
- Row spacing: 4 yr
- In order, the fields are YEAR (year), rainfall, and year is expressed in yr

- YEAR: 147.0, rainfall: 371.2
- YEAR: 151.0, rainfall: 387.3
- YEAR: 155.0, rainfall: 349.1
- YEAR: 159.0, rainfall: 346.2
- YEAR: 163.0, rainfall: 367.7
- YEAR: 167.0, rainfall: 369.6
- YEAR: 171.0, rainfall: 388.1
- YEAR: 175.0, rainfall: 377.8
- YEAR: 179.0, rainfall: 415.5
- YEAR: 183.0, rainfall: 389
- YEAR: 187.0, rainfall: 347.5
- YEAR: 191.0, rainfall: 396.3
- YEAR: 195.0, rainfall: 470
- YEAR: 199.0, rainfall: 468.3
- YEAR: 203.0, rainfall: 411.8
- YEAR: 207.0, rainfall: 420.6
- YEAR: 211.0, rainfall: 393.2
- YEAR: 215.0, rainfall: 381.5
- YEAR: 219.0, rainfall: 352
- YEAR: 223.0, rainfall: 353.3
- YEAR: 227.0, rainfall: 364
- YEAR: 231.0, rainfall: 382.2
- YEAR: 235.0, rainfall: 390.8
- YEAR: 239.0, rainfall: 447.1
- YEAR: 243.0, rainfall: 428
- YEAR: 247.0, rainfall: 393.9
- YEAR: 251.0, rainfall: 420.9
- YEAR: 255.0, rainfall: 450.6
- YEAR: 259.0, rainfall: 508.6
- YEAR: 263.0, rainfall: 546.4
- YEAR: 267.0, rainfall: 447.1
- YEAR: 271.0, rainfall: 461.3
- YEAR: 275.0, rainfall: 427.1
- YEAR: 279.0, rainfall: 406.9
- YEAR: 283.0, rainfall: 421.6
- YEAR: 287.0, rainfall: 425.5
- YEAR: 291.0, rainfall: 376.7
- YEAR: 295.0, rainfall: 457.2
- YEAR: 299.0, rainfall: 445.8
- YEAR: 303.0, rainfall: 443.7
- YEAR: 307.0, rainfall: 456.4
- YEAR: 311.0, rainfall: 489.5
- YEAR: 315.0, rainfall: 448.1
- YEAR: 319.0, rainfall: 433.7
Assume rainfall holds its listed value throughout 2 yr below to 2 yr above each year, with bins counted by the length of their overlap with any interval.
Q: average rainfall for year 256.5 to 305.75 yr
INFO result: 447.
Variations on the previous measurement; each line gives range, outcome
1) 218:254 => 395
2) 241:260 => 437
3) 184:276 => 420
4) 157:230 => 389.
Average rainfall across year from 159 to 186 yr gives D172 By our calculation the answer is 380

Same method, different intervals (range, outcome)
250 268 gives 479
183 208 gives 417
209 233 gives 371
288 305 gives 431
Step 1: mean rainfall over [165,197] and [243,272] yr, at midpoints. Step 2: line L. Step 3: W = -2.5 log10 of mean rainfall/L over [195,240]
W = 0.07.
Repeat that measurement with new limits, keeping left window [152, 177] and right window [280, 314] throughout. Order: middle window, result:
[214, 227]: 0.104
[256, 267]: -0.203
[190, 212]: -0.114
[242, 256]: -0.021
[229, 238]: 0.031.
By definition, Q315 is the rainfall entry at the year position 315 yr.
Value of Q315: 448.1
